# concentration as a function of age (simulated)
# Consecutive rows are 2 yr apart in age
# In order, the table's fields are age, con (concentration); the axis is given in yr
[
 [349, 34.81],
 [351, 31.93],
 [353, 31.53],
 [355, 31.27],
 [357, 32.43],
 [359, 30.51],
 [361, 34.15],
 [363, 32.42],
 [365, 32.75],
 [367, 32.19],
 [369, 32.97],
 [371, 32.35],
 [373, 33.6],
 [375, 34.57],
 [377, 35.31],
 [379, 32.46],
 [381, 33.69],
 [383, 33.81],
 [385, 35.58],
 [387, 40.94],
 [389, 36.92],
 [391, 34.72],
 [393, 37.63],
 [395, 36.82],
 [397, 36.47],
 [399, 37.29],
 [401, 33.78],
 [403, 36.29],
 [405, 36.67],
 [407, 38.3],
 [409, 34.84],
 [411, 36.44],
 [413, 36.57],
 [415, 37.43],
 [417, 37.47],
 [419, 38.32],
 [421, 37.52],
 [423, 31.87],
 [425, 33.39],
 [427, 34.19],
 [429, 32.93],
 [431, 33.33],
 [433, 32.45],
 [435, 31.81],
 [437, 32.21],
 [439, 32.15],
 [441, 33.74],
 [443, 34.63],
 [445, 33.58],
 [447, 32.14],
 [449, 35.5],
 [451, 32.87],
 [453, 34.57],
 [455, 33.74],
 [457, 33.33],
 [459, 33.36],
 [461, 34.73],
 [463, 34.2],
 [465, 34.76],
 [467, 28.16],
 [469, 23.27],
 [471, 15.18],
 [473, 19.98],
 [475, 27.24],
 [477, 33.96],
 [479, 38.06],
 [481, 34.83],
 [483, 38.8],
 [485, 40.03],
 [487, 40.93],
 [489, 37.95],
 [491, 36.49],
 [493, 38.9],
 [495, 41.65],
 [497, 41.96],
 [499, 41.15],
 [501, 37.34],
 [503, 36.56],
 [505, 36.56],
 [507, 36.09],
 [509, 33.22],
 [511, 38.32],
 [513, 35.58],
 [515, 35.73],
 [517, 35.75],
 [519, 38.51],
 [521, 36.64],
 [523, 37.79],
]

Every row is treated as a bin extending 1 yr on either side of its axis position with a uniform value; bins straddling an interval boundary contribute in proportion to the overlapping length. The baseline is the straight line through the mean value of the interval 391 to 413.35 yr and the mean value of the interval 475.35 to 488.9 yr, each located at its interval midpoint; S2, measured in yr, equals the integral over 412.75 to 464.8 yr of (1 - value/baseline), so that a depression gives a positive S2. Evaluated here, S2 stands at 3.76 yr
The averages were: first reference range 36.4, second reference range 37.3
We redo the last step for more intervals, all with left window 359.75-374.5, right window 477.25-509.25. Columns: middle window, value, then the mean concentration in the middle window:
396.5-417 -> -1.11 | 36.5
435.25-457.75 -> 1.73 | 33.4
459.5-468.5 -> 1.10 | 32.4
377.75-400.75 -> -1.42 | 35.9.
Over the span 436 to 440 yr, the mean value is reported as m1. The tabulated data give 32.2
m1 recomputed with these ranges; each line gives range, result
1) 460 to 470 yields 31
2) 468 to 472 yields 19.2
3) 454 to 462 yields 33.8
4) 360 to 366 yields 33.1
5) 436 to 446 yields 33.3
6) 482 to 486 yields 39.4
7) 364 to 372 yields 32.6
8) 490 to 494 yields 37.7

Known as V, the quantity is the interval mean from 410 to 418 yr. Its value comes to 37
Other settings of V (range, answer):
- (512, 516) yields 35.7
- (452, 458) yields 33.9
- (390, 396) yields 36.4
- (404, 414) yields 36.6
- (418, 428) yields 35.1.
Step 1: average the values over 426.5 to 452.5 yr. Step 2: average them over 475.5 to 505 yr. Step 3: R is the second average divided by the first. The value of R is 1.15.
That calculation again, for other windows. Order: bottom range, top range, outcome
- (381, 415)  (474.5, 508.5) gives 1.03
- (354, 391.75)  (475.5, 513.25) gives 1.12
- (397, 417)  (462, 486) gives 0.84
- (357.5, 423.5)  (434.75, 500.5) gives 0.96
